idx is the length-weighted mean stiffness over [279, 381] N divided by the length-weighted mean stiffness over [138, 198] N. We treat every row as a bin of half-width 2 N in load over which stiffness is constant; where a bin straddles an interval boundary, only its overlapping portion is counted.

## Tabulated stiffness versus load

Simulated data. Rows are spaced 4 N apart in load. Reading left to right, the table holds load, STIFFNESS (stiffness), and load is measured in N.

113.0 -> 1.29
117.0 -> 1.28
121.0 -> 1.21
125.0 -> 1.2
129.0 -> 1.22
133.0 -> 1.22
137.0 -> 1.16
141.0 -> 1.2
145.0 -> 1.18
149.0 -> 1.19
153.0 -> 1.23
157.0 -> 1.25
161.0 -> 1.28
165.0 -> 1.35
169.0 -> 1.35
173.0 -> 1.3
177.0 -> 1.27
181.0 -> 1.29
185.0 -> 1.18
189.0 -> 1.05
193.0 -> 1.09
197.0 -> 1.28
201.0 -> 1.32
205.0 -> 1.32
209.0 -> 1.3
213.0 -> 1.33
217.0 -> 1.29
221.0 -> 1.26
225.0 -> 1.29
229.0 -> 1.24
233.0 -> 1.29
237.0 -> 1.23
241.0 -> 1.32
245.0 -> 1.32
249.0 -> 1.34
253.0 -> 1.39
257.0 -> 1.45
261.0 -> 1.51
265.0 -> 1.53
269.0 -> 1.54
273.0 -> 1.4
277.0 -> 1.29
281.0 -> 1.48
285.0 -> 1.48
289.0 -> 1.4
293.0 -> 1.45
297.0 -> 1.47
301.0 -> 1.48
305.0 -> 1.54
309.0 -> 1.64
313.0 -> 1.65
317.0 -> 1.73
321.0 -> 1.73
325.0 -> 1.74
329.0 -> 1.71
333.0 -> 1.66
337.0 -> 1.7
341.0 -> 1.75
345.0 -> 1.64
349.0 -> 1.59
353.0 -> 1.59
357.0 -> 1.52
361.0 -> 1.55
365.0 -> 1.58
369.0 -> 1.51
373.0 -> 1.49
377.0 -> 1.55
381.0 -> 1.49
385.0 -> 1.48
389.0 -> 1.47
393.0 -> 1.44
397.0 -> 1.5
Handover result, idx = 1.29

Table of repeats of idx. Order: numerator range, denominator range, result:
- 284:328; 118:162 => 1.30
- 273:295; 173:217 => 1.14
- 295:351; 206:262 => 1.24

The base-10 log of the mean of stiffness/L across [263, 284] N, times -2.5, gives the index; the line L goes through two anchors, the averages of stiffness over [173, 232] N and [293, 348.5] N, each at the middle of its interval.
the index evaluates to 0.03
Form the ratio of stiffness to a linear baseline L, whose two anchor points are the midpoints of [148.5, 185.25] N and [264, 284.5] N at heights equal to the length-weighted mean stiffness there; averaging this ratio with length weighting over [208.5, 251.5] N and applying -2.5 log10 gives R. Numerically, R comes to 0.07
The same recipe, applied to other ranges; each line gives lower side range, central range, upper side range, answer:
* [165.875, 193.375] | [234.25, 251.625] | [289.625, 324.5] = 0.08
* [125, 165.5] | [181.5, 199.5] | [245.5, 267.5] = 0.13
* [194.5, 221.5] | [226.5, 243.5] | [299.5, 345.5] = 0.09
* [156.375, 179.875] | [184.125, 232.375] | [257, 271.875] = 0.12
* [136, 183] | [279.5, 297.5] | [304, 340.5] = 0.10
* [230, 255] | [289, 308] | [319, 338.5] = 0.06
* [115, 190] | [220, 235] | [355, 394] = 0.05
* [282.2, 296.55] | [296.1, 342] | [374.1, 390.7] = -0.13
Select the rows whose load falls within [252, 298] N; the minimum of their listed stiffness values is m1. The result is 1.29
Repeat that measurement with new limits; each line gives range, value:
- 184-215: 1.05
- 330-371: 1.51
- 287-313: 1.4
